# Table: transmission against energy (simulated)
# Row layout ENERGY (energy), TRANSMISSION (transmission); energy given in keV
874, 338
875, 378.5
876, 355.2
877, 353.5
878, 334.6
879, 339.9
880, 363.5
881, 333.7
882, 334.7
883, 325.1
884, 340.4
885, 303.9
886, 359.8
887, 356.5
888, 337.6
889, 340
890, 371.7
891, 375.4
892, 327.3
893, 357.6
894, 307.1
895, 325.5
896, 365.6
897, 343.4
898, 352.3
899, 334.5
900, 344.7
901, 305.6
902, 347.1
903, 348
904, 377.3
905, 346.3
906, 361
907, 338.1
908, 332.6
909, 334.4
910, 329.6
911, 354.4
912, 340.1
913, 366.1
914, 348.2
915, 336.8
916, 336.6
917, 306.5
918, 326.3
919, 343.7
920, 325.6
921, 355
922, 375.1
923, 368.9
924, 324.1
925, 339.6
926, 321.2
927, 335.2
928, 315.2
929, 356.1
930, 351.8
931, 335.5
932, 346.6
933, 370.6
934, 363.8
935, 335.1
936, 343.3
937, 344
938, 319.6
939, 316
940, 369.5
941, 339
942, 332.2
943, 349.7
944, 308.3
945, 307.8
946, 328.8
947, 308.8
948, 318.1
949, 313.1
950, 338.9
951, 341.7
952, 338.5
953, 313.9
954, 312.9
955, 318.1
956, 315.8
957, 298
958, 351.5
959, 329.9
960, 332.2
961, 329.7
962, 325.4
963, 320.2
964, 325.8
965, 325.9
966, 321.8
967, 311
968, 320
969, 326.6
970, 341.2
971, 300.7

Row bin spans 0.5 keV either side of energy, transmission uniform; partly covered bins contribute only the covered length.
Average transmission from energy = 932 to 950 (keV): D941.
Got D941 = 334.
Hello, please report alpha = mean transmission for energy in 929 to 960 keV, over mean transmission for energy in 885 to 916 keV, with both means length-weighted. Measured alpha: 0.96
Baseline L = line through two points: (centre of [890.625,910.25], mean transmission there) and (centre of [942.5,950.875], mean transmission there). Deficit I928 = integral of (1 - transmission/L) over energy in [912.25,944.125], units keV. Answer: -1.02 keV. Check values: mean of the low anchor 343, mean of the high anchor 323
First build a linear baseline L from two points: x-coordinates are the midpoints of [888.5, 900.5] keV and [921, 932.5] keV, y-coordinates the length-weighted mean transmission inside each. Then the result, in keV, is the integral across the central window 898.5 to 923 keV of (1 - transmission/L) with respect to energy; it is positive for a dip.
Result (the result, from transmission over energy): 0.1 keV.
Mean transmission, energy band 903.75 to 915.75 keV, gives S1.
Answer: 346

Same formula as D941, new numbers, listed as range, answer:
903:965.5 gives 336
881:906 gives 343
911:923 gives 343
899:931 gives 341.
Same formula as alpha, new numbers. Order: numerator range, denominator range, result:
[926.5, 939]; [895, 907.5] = 0.99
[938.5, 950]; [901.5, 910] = 0.94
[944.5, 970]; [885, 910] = 0.94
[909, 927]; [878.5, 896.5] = 0.99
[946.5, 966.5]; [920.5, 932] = 0.94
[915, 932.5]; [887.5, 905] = 0.98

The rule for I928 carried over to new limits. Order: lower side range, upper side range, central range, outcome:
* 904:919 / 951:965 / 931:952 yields -0.3 keV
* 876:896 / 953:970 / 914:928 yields -0.2 keV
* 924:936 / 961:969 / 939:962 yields 0.3 keV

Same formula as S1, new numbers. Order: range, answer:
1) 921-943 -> 343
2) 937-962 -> 327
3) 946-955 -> 323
